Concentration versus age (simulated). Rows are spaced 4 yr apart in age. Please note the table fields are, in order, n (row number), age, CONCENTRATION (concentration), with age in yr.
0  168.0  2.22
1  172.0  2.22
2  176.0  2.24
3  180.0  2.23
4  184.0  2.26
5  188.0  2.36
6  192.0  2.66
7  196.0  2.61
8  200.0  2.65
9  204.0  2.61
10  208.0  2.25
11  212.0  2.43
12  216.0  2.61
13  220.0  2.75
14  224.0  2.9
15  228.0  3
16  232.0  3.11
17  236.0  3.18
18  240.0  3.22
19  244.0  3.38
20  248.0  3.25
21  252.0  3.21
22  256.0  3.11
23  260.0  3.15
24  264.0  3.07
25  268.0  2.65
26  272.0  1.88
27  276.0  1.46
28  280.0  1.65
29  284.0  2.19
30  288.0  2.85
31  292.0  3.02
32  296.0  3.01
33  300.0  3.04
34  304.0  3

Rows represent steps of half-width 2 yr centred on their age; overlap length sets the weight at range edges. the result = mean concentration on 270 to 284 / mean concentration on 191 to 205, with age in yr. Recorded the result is 0.66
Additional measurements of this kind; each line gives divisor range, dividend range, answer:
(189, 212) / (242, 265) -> 1.26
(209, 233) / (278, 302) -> 0.95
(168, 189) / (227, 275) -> 1.32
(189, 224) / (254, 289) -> 0.94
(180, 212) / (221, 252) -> 1.27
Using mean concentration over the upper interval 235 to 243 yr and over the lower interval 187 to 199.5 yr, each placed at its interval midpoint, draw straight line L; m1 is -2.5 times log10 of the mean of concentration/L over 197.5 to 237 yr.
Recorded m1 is 0.07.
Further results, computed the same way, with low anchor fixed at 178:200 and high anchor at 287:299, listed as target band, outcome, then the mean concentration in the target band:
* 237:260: -0.17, 3.22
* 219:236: -0.13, 2.98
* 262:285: 0.31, 2.15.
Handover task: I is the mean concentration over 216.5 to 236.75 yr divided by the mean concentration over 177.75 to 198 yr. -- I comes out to 1.2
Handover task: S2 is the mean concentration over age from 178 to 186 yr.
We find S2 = 2.25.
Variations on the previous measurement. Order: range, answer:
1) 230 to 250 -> 3.23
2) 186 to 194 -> 2.51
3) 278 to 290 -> 2.23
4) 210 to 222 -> 2.6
